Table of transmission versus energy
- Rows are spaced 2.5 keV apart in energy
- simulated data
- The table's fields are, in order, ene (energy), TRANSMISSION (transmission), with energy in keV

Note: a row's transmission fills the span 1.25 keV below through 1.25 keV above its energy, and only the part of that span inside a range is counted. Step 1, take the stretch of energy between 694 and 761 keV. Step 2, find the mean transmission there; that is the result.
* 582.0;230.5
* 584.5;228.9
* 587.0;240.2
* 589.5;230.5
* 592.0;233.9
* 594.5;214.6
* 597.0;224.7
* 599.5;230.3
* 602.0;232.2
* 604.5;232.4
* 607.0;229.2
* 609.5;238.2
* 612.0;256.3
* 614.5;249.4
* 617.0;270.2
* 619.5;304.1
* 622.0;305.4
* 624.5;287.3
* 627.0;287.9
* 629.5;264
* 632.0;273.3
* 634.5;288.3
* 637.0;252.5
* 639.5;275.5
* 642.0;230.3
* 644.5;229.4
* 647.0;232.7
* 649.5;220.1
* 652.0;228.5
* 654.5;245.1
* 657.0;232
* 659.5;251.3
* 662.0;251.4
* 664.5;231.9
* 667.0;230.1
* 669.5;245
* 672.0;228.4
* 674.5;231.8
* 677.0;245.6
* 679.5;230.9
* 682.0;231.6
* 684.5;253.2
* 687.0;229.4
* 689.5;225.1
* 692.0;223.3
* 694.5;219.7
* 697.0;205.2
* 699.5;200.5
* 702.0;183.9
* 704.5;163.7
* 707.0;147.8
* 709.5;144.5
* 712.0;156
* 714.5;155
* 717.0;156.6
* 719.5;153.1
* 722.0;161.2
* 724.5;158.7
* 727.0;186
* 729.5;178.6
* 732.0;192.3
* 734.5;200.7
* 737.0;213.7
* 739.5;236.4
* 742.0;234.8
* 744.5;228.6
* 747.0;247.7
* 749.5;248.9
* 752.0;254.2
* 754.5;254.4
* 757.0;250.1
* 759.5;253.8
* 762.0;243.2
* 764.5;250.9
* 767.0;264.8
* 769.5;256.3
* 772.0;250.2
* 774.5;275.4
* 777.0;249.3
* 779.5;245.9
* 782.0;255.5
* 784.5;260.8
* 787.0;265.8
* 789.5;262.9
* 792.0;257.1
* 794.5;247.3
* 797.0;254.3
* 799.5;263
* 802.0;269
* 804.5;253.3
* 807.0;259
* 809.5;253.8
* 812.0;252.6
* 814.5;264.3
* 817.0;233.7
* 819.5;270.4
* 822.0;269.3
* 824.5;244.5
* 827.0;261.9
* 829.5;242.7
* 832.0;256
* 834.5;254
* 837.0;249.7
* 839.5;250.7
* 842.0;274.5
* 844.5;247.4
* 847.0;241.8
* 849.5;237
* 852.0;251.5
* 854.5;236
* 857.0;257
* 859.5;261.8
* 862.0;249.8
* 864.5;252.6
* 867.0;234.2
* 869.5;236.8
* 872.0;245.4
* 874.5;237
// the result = 199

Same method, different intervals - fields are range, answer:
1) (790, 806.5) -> 258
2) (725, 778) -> 236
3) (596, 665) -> 252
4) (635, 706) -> 230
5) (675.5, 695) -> 233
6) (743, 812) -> 255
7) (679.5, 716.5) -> 196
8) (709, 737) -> 170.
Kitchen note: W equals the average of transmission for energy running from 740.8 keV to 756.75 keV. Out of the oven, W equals 245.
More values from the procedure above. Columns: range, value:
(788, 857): 254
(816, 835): 254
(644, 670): 236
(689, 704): 207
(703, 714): 154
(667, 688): 237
